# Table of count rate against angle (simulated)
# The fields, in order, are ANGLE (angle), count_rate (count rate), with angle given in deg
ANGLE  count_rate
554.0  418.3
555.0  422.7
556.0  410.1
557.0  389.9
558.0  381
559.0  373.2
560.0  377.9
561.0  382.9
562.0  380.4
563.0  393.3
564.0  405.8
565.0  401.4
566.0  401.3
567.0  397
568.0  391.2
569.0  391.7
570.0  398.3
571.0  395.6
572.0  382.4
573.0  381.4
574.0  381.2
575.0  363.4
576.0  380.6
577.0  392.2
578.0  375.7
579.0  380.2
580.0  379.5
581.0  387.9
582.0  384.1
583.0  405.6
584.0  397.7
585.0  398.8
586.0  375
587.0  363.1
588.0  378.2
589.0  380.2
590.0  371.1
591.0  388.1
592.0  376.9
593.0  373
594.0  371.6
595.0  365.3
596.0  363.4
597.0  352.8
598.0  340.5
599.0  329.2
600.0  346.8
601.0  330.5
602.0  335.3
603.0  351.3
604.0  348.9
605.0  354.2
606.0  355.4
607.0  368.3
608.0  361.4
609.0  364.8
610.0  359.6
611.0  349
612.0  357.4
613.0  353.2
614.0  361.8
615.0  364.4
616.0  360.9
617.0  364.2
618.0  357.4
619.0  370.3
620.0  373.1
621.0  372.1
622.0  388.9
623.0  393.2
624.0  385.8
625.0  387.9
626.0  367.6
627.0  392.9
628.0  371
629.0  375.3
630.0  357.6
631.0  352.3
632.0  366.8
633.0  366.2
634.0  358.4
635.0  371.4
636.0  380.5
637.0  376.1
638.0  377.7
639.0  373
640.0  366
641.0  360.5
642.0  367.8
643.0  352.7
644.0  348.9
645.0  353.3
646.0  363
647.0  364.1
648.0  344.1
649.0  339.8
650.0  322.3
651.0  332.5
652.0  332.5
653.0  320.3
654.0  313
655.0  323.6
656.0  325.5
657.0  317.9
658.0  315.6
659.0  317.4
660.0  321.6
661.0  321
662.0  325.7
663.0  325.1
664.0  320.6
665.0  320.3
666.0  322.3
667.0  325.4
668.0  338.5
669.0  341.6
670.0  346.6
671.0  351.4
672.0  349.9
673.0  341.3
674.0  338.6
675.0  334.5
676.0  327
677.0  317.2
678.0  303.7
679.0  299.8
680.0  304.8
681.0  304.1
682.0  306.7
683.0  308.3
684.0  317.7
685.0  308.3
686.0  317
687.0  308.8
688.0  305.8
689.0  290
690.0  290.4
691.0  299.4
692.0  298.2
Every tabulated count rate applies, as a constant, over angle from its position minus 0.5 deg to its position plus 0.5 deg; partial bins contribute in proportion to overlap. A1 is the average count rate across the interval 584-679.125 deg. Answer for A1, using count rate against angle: 353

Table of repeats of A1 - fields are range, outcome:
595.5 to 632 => 362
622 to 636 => 374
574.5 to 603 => 371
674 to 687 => 313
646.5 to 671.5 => 329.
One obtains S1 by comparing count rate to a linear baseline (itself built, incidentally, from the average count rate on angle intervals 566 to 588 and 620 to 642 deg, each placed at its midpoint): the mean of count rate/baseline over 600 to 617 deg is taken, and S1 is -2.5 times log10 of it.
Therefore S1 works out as 0.07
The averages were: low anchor 386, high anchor 373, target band 355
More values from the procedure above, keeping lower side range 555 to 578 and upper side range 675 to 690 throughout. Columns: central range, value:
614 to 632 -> -0.067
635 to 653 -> -0.063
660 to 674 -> -0.045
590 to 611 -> 0.026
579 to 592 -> -0.022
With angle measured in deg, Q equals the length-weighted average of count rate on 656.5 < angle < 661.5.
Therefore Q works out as 319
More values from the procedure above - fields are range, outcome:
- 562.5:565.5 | 400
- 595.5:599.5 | 346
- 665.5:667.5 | 324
